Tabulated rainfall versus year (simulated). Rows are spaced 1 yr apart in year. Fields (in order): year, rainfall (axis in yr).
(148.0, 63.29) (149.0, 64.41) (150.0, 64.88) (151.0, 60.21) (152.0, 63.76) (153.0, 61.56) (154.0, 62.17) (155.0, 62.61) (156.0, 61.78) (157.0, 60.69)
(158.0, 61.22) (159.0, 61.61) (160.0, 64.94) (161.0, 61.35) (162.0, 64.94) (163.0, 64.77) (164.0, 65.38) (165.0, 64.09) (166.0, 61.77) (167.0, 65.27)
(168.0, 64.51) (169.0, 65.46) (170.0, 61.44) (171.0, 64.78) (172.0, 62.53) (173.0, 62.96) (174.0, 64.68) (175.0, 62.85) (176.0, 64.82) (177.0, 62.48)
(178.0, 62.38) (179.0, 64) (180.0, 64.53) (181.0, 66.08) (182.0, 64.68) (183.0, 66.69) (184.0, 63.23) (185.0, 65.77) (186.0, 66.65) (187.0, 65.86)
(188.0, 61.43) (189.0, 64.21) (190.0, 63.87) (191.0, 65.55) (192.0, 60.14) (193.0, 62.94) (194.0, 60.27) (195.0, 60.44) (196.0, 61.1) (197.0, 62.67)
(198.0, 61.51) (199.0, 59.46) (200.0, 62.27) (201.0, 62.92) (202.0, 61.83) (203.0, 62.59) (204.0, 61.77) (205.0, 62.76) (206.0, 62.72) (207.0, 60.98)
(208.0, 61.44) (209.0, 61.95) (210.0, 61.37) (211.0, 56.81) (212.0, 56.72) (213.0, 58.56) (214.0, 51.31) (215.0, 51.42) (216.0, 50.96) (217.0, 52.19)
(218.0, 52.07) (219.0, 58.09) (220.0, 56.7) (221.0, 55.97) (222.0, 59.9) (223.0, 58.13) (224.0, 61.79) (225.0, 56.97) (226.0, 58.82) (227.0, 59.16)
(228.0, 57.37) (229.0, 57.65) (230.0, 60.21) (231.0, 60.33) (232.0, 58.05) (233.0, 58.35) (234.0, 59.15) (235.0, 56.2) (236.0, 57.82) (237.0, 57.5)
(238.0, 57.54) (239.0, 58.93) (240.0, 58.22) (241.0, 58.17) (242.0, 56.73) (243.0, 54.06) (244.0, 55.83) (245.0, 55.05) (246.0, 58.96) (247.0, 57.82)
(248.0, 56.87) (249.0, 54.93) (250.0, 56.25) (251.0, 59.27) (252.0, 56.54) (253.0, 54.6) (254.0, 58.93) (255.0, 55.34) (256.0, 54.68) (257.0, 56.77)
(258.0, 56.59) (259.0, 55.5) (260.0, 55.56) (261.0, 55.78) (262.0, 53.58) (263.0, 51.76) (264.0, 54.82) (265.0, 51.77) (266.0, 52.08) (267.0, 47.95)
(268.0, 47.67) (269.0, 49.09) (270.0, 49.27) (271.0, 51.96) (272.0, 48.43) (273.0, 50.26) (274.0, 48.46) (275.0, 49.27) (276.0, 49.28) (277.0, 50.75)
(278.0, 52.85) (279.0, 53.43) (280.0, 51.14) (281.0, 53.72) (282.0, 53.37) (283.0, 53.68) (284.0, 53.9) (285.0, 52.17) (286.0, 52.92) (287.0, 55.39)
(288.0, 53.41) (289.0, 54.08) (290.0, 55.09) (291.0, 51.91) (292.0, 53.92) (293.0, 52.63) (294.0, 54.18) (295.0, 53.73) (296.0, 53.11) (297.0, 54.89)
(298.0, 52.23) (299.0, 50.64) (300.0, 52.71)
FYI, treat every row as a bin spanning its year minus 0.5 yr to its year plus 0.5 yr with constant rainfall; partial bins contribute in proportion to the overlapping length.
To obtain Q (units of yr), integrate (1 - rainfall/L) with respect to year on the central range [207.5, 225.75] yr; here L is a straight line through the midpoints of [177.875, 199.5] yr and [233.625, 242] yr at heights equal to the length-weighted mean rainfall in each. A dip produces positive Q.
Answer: 1.0 yr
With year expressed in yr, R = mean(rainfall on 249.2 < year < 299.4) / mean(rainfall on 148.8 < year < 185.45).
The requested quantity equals 0.8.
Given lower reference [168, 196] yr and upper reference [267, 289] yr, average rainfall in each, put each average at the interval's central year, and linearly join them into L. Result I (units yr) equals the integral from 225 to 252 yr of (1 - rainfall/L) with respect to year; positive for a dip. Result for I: -0.55 yr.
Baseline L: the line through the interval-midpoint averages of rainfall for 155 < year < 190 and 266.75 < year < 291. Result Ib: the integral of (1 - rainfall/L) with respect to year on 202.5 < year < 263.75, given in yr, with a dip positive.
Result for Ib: -0.6 yr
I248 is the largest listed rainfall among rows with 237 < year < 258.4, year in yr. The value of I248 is 59.27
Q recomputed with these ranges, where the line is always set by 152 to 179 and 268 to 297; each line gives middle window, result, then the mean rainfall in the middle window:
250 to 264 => -0.3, 55.7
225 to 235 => -0.3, 58.6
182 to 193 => -0.6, 64.3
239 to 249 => -0.2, 56.9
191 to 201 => -0.2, 61.5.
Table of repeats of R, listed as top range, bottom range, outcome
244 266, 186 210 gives 0.89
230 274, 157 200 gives 0.87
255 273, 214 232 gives 0.93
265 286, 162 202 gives 0.80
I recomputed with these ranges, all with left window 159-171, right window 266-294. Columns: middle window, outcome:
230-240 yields -0.3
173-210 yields -1.2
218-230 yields -0.1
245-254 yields -0.3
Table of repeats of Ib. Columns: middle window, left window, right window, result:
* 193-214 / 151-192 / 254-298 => -0.2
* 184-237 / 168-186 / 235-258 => 0.8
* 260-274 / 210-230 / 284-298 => 0.9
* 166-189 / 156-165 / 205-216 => -1.0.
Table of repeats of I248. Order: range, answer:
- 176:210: 66.69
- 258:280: 56.59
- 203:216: 62.76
